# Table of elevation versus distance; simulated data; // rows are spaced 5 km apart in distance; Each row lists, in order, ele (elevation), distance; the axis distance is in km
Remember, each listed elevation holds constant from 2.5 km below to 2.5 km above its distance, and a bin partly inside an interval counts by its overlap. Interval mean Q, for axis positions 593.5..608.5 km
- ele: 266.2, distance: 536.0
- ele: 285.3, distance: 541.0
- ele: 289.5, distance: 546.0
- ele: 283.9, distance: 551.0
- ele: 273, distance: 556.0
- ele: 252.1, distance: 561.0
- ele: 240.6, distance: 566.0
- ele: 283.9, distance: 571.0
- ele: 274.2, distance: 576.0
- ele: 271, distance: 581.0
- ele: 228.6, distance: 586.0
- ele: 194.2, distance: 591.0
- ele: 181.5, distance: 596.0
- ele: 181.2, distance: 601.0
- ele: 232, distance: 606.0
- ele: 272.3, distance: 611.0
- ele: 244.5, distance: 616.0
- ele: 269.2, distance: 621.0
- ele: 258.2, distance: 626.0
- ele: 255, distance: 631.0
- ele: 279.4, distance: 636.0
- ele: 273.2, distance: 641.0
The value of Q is 198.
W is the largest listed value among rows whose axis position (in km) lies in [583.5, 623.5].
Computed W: 272.3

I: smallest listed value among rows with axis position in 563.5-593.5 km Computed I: 194.2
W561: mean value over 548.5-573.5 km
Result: 267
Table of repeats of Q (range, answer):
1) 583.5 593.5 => 211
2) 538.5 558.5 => 283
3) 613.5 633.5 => 257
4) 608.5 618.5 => 258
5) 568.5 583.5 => 276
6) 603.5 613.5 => 252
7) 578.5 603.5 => 211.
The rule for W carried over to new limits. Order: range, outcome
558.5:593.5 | 283.9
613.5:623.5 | 269.2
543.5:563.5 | 289.5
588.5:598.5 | 194.2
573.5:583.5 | 274.2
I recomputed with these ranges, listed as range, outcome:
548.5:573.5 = 240.6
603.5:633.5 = 232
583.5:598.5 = 181.5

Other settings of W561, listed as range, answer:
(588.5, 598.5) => 188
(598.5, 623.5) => 240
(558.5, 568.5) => 246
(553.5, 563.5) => 263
